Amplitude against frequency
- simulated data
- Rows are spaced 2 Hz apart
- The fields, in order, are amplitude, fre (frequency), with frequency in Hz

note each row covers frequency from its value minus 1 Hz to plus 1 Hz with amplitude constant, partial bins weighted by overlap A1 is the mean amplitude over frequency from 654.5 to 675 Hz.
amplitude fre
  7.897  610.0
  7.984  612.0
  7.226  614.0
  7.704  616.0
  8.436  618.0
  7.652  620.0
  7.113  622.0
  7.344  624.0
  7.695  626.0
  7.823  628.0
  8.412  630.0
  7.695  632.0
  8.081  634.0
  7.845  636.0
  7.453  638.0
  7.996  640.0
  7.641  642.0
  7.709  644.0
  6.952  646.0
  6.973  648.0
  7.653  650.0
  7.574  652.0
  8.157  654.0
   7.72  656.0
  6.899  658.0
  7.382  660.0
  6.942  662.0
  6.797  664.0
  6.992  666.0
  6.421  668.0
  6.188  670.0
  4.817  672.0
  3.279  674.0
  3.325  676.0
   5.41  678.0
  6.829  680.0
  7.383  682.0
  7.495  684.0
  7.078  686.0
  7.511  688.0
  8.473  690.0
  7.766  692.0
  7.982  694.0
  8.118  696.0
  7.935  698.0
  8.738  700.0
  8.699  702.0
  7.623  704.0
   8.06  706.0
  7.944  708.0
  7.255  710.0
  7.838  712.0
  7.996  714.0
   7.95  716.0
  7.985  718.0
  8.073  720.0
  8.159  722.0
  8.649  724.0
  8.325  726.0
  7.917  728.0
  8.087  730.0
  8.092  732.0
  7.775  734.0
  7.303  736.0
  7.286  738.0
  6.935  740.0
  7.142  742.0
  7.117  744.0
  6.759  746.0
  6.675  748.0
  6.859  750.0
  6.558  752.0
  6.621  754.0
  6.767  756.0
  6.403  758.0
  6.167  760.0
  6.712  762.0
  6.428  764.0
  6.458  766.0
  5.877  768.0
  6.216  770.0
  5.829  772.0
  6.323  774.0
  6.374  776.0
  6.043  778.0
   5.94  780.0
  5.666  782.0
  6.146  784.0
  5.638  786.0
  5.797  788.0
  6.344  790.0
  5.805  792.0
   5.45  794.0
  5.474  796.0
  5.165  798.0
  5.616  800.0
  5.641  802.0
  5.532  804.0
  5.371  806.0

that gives 6.39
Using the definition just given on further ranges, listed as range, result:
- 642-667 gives 7.33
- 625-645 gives 7.83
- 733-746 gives 7.22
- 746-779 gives 6.41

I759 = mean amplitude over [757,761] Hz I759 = 6.29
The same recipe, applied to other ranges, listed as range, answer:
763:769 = 6.25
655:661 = 7.33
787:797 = 5.77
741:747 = 7.01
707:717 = 7.8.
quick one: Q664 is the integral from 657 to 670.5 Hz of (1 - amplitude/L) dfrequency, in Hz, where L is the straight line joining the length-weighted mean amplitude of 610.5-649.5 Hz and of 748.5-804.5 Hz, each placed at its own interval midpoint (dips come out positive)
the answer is 0.9 Hz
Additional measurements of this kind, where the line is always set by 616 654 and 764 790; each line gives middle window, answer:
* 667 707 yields 0.6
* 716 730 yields -3.1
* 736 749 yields -1.1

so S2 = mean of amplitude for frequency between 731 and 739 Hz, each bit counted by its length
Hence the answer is 7.61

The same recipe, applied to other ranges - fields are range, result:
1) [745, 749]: 6.72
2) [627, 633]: 7.98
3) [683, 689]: 7.36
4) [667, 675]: 5.18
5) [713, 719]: 7.98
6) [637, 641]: 7.72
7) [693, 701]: 8.19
